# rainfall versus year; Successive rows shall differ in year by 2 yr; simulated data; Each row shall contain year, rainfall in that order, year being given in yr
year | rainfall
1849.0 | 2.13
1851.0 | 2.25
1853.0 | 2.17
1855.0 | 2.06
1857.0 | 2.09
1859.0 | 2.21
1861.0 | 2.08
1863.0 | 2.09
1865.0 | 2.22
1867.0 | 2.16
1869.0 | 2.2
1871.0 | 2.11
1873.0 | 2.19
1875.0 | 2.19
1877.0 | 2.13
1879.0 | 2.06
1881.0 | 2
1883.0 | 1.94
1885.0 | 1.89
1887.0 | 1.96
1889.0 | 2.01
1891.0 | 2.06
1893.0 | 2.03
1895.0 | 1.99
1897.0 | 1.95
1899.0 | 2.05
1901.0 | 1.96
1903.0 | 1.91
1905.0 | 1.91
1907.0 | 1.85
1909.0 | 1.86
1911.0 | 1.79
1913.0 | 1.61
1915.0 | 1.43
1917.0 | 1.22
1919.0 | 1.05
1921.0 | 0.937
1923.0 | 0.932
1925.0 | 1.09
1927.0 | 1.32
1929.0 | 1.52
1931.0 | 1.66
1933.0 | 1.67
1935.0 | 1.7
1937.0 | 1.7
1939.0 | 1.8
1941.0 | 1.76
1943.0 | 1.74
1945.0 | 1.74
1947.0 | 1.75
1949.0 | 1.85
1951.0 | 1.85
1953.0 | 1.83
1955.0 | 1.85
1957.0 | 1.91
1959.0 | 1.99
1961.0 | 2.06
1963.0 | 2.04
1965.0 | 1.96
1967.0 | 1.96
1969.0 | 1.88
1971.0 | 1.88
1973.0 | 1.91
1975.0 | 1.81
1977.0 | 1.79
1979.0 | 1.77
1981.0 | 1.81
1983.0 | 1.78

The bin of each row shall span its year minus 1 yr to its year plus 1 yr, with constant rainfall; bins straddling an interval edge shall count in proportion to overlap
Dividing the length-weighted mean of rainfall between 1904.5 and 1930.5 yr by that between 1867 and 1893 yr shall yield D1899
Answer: 0.7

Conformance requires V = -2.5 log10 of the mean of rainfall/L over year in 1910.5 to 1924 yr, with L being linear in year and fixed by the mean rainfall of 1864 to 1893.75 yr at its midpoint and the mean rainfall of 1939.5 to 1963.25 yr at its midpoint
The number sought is 0.48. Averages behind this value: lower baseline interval 2.08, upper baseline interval 1.86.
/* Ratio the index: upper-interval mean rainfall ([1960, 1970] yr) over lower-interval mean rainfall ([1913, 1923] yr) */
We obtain 1.7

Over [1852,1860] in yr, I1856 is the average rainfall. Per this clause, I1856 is 2.13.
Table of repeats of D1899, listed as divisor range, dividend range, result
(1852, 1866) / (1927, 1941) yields 0.78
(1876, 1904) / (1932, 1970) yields 0.92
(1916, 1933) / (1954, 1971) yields 1.57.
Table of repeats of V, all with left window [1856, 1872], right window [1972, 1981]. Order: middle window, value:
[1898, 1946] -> 0.235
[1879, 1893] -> 0.051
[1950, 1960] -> -0.003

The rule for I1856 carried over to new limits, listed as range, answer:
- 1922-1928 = 1.11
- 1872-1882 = 2.11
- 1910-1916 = 1.61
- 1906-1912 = 1.83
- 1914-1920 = 1.23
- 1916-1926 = 1.05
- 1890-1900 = 2.02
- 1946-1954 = 1.82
